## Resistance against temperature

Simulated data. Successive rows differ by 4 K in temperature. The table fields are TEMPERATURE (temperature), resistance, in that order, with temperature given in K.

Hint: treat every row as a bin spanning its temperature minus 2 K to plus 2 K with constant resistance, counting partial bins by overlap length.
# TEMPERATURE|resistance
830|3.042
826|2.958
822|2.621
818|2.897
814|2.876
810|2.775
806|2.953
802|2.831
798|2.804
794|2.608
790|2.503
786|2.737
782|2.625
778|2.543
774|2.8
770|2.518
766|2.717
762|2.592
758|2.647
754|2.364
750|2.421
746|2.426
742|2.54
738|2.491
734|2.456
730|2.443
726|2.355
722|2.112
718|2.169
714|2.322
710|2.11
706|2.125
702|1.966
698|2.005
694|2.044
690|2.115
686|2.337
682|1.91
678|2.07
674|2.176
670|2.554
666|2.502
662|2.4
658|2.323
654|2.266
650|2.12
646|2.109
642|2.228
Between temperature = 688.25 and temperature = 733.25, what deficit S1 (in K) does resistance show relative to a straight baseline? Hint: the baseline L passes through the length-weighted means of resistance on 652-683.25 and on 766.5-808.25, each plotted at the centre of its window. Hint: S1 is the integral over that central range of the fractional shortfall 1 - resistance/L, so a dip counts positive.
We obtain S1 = 4.88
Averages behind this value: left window 2.28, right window 2.69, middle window 2.17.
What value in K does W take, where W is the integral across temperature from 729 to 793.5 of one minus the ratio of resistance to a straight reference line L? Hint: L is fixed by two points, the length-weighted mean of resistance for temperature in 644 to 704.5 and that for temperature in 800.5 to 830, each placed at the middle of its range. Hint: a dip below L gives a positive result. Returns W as 1.2 K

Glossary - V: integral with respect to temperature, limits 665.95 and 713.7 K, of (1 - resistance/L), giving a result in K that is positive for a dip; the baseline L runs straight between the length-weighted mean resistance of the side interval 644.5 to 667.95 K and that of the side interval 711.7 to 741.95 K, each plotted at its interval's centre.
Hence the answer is 3.40 K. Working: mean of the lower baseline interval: 2.29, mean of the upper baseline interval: 2.35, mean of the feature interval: 2.15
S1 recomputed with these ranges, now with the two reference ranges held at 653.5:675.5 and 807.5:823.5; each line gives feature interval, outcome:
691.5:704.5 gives 2.4 K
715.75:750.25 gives 2.6 K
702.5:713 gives 1.6 K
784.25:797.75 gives 0.5 K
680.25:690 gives 1.2 K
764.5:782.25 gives 0.3 K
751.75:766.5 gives 0.5 K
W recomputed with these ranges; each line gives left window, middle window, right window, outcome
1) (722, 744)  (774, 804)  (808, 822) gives 0.2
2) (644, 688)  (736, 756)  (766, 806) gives 0.7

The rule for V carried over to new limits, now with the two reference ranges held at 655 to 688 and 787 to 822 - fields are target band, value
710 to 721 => 1.06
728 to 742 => 0.24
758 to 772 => 0.06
